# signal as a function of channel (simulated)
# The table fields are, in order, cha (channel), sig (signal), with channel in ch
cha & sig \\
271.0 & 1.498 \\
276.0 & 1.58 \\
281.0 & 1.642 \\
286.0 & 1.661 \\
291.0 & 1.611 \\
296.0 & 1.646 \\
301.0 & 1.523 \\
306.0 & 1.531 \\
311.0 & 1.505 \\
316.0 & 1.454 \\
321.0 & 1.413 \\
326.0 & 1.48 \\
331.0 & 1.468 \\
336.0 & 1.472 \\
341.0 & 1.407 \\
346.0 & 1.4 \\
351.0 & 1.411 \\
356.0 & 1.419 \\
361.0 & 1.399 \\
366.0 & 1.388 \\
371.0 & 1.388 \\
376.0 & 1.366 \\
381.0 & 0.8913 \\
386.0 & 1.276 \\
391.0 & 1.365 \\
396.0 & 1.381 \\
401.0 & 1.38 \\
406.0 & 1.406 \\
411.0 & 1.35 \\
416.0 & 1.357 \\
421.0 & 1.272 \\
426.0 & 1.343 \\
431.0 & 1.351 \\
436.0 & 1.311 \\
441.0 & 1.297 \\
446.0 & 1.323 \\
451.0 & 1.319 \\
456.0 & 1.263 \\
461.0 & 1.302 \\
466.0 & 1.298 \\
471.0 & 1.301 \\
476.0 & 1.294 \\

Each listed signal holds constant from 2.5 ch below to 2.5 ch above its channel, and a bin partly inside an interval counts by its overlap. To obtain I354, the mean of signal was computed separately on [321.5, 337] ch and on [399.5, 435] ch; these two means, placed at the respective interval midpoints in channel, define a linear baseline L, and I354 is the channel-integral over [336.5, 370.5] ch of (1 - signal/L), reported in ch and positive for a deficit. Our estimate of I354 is 0.63 ch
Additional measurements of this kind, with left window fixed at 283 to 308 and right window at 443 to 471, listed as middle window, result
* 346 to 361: 0.8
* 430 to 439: 0.1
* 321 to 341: 1.0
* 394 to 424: 0.7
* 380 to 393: 2.1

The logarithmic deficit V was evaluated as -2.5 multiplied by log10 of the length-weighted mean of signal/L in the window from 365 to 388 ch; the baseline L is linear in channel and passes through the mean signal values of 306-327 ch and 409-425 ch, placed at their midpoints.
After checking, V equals 0.109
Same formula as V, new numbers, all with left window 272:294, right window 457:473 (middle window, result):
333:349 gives 0.064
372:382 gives 0.204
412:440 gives 0.031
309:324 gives 0.072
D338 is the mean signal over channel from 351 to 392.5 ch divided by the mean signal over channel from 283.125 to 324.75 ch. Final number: 0.9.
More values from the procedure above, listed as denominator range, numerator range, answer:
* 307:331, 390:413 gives 0.94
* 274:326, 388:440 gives 0.87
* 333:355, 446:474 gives 0.91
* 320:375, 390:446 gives 0.95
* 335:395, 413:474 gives 0.97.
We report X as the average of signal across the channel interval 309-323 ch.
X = 1.46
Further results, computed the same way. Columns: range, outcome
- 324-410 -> 1.37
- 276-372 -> 1.49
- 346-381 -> 1.36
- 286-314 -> 1.57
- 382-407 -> 1.33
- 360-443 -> 1.32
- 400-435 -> 1.35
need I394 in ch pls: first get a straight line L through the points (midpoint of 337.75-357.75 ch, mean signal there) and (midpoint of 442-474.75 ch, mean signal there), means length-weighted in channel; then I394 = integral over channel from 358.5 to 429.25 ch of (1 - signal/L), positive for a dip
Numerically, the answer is 2.0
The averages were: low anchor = 1.41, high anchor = 1.3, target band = 1.33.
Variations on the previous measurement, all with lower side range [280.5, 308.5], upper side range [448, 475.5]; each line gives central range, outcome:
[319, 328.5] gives 0.60 ch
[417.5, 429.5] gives 0.45 ch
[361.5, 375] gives 0.73 ch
